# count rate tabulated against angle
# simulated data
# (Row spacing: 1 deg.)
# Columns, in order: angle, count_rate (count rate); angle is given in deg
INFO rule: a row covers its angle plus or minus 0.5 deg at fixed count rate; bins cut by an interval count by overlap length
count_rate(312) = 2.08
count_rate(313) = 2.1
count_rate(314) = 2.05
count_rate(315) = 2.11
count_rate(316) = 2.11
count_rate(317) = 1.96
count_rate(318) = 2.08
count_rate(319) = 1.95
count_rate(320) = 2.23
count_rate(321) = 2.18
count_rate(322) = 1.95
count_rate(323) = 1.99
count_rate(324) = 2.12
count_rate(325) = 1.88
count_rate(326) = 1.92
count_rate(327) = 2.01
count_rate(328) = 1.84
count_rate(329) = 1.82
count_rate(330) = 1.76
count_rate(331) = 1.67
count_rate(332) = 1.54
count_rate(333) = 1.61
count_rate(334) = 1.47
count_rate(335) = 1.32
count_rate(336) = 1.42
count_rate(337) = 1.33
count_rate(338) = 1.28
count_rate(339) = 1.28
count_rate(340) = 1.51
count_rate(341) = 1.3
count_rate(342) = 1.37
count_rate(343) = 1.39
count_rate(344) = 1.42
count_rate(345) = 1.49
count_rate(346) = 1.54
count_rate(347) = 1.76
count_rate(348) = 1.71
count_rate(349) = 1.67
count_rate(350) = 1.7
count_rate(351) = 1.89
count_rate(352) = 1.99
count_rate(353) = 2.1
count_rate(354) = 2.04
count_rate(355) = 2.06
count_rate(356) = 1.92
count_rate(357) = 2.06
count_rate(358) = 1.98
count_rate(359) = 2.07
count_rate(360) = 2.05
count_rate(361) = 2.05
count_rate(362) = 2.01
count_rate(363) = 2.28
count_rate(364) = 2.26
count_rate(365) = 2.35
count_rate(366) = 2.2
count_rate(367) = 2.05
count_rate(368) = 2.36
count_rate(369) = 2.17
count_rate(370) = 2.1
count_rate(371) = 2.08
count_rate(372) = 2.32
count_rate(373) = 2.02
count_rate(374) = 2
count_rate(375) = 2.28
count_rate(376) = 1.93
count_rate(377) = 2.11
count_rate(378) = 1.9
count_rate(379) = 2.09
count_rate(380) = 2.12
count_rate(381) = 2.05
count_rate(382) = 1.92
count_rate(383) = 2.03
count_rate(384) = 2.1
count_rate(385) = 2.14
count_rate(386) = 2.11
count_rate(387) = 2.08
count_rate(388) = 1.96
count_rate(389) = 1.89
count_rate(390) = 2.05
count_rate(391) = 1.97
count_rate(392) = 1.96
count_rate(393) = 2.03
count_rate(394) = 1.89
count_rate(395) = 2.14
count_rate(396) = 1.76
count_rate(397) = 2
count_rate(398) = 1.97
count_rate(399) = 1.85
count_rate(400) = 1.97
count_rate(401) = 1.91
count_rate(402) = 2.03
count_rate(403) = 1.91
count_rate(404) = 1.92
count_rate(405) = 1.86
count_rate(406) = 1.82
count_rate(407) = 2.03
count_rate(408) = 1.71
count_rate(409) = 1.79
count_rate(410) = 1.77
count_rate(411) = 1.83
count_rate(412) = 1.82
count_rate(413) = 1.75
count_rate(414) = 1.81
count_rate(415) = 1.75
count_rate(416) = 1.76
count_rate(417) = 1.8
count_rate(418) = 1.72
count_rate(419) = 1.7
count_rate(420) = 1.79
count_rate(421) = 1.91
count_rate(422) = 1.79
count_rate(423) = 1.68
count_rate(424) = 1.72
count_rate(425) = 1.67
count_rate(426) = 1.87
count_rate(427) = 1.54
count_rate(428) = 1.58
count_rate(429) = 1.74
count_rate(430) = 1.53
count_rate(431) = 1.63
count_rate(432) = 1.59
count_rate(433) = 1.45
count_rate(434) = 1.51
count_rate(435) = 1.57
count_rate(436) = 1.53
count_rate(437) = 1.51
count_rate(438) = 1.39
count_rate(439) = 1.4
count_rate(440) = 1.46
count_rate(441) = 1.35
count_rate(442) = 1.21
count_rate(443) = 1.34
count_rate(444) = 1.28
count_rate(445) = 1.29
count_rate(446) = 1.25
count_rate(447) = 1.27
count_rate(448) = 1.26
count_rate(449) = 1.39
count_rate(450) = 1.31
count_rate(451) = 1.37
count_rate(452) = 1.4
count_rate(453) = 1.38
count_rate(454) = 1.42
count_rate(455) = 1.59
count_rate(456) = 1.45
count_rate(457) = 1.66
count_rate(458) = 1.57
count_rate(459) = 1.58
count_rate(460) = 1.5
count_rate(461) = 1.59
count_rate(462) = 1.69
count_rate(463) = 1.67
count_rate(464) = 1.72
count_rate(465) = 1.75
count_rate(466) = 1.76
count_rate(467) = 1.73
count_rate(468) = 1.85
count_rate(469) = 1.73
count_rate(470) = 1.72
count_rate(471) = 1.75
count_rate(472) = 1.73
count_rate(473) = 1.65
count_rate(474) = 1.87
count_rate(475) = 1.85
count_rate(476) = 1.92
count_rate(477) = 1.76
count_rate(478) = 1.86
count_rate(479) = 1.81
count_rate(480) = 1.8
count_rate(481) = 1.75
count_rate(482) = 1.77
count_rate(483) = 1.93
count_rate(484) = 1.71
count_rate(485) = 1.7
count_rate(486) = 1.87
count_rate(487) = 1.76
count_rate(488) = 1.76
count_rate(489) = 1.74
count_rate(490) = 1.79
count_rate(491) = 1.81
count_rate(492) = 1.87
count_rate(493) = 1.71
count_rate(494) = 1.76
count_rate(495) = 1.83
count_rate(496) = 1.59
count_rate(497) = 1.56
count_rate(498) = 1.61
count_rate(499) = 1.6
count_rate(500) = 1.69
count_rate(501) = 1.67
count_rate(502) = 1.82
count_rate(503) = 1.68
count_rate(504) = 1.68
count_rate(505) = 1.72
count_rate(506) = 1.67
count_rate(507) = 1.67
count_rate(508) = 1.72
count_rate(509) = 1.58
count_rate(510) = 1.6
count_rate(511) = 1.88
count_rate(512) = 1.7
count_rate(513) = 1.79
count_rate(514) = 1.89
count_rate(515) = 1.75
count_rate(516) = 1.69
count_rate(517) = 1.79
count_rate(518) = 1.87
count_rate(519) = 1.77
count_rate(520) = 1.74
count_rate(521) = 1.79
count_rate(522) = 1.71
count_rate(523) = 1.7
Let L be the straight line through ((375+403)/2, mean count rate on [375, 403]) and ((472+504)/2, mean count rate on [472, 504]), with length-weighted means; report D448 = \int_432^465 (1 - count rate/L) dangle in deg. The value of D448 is 7.08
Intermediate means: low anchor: 2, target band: 1.46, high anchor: 1.76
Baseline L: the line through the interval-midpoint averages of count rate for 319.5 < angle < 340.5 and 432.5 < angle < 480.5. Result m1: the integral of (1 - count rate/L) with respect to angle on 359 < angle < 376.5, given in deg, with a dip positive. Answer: -4.9 deg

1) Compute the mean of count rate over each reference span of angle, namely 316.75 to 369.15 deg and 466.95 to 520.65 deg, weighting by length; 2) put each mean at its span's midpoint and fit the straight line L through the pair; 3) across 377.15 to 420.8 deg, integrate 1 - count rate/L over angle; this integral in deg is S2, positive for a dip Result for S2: -2.8 deg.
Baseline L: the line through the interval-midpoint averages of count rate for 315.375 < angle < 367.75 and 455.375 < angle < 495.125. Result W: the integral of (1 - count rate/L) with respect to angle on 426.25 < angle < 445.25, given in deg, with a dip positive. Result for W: 3.14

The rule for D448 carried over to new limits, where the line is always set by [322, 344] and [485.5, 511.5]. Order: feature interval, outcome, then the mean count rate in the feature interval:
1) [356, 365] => -2.6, 2.1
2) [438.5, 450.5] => 2.6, 1.32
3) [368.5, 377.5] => -2.6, 2.11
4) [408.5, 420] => -0.8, 1.77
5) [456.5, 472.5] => 0.1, 1.69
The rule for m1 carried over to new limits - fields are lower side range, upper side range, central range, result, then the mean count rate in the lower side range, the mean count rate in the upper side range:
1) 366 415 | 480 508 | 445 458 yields 3.1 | 1.99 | 1.73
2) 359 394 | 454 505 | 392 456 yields 8.9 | 2.09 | 1.72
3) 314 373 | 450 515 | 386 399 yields -1.2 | 1.87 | 1.7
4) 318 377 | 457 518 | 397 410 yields -0.6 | 1.87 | 1.73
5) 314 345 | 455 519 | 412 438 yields 0.8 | 1.73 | 1.73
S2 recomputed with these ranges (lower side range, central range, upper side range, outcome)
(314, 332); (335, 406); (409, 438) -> -3.5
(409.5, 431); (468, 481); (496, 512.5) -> -0.7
